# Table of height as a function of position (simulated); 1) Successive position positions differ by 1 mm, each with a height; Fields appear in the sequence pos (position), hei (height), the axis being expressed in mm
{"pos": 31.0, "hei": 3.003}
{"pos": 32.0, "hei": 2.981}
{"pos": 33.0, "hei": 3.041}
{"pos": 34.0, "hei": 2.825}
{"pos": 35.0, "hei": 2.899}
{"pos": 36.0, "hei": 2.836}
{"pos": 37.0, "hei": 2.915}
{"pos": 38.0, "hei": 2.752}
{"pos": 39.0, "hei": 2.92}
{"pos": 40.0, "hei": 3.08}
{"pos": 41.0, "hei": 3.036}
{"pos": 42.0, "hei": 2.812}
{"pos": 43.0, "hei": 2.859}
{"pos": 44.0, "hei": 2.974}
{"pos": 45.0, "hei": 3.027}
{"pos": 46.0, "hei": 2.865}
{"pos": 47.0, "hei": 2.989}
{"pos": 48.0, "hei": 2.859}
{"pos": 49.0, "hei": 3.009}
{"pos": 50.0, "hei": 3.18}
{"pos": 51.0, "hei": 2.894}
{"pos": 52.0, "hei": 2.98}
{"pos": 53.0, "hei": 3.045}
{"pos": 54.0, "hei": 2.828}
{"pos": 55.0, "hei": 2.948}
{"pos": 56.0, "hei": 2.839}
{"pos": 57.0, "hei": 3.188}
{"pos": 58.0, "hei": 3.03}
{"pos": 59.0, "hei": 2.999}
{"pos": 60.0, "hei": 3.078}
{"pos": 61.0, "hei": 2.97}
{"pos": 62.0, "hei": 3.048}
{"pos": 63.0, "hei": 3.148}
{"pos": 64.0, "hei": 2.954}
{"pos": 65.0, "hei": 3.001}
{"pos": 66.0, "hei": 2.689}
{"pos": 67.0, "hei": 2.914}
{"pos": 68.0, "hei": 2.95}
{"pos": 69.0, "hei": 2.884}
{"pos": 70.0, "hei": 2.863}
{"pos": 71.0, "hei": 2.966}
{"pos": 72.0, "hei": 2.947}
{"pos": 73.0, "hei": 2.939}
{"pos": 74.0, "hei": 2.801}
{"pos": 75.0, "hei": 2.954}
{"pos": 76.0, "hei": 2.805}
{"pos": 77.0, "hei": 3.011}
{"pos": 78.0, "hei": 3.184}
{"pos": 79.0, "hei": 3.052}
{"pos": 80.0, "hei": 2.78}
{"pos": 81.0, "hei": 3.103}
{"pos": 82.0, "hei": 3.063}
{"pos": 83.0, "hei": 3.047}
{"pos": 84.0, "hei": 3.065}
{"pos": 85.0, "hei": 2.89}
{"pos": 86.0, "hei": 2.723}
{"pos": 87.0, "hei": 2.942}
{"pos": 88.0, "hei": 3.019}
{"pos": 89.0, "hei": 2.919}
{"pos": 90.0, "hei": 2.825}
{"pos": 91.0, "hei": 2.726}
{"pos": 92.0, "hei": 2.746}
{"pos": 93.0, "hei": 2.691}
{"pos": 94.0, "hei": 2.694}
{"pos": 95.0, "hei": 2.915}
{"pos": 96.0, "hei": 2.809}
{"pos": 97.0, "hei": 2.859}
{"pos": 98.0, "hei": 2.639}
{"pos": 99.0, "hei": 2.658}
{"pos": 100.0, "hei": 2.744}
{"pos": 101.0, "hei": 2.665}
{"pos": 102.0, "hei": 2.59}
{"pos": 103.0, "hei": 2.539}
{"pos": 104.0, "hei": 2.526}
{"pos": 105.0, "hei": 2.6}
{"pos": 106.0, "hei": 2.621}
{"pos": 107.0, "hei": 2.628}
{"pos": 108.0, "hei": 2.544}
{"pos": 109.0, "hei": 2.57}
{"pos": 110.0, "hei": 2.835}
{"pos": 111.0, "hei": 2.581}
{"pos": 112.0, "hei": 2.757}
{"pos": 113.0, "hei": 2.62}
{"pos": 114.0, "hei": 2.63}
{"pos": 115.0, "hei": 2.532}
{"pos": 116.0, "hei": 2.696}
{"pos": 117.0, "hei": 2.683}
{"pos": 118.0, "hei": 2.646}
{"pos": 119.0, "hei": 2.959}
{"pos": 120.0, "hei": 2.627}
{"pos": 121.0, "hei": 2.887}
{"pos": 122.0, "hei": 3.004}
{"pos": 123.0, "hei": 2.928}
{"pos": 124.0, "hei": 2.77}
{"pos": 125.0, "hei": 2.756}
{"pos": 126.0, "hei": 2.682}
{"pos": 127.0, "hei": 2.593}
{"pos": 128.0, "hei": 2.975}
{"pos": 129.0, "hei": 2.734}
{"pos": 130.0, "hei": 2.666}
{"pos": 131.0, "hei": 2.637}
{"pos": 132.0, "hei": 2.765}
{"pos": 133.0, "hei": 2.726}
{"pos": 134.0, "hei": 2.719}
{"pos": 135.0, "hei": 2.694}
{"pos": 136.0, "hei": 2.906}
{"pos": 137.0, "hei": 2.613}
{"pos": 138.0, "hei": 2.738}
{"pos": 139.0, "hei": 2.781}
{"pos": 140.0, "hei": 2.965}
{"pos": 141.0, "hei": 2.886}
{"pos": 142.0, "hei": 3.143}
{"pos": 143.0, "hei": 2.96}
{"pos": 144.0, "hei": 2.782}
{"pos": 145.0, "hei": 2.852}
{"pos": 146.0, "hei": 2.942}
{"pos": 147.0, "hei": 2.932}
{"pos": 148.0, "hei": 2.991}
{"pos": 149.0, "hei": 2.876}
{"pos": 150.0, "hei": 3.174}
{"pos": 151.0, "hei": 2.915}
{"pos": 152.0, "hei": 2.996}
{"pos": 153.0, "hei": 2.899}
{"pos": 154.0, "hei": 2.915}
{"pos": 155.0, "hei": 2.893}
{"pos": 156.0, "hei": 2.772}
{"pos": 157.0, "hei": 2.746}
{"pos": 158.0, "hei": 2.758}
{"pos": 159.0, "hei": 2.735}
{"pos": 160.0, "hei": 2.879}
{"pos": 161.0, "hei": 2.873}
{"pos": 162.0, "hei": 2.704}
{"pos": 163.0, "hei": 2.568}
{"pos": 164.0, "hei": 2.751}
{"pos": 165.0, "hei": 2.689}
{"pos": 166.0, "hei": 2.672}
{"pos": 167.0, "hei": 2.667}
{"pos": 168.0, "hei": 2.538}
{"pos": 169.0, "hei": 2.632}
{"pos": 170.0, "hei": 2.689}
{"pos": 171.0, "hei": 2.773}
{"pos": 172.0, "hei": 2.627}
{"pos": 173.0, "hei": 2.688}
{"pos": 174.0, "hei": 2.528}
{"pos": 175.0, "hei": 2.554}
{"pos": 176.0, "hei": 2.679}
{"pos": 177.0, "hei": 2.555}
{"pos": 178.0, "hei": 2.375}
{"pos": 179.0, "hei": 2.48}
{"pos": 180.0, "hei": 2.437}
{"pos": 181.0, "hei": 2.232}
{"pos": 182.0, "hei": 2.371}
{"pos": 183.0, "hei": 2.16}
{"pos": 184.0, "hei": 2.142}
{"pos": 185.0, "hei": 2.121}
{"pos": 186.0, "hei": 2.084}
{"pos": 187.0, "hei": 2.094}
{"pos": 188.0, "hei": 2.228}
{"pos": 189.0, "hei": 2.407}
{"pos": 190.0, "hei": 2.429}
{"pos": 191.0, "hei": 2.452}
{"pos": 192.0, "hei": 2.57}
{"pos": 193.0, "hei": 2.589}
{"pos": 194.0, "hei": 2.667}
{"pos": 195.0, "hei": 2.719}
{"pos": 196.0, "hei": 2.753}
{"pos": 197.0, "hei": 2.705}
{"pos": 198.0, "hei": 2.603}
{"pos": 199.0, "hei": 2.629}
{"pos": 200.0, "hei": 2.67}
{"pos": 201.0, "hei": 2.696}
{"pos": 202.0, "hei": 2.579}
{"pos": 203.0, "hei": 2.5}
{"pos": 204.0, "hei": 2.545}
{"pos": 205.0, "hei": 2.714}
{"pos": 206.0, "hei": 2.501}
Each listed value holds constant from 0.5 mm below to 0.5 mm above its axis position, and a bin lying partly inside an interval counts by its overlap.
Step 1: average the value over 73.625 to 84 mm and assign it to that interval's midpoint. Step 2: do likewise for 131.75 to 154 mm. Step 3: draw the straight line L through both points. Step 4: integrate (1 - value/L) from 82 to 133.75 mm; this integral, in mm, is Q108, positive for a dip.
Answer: 3.4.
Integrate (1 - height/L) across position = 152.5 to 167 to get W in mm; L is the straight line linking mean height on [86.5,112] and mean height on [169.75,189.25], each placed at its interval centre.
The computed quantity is -1.7 mm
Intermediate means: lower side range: 2.72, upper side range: 2.41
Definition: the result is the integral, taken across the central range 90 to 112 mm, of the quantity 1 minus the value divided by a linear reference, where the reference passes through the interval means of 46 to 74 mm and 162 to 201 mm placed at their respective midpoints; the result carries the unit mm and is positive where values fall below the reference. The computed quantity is 1.0 mm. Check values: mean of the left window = 2.96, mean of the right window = 2.52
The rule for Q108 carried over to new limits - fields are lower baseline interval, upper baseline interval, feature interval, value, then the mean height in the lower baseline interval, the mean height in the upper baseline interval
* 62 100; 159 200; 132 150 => -1.2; 2.9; 2.54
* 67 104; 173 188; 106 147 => -1.9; 2.86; 2.35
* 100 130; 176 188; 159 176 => -2.1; 2.7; 2.29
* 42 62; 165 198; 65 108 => 0.2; 2.97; 2.49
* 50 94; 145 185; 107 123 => 0.6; 2.94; 2.68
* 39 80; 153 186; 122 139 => -0.2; 2.96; 2.6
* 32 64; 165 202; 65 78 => -0.1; 2.96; 2.51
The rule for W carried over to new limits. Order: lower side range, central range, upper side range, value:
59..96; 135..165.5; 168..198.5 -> -2.7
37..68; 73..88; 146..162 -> -0.1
